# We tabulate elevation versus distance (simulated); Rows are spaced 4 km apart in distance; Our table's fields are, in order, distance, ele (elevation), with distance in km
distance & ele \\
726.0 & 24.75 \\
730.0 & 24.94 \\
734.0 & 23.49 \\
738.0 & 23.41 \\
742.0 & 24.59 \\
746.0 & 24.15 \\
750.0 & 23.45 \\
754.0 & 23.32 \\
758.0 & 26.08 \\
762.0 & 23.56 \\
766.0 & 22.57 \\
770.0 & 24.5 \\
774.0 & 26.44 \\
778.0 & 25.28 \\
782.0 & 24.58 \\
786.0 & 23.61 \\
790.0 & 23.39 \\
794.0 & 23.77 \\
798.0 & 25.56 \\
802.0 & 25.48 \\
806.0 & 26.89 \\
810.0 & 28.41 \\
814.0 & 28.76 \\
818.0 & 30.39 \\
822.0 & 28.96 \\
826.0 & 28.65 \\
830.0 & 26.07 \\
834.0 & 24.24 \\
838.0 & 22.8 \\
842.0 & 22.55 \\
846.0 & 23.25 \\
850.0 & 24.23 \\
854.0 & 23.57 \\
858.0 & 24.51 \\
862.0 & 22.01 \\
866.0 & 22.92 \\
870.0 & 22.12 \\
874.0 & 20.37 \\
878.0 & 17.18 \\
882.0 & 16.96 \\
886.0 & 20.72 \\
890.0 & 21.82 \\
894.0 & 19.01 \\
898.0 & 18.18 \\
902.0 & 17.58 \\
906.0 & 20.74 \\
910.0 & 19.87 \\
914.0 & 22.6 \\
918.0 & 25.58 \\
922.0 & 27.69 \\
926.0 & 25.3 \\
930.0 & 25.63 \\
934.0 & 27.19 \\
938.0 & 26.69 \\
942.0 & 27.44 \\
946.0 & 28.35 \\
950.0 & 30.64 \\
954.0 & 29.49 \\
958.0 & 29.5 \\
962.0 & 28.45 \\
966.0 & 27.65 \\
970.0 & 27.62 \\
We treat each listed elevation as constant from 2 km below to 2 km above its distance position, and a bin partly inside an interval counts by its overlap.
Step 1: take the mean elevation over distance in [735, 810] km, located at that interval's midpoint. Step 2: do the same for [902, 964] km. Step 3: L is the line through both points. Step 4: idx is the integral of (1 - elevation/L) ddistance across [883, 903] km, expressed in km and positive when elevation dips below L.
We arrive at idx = 4.9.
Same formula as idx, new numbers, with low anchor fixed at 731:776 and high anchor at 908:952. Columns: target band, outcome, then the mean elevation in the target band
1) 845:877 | 3.3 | 22.7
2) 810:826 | -2.8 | 29.2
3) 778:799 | 0.3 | 24.2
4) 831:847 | 1.1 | 23.4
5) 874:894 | 4.9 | 19.3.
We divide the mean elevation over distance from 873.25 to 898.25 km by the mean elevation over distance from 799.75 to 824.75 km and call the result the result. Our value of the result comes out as 0.68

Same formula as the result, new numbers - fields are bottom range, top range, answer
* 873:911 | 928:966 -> 1.47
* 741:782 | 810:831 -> 1.18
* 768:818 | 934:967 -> 1.11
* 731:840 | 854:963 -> 0.93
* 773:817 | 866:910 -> 0.76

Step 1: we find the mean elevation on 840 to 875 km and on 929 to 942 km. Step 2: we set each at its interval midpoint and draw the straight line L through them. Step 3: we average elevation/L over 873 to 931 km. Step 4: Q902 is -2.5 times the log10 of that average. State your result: 0.18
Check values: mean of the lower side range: 22.9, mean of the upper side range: 26.7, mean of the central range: 21.2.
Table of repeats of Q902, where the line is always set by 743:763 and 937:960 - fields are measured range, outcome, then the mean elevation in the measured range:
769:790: 0.001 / 24.8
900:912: 0.390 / 19.4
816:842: -0.024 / 26.5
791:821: -0.064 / 27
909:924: 0.159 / 24.2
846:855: 0.115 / 23.8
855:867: 0.153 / 23.2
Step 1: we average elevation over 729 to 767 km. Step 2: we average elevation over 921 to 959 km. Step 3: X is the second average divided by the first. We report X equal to 1.16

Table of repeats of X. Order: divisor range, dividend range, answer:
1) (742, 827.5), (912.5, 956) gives 1.06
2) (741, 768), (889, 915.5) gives 0.83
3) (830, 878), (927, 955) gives 1.22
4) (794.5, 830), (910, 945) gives 0.93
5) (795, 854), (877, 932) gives 0.82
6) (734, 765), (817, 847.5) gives 1.07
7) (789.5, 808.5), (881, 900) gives 0.77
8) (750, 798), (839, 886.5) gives 0.90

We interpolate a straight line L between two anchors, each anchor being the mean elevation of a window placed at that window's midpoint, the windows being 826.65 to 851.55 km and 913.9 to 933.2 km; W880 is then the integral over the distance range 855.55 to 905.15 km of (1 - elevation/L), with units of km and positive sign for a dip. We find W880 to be 9.1 km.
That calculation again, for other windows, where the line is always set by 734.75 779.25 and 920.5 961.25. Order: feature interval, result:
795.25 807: -0.30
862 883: 4.94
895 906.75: 3.65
